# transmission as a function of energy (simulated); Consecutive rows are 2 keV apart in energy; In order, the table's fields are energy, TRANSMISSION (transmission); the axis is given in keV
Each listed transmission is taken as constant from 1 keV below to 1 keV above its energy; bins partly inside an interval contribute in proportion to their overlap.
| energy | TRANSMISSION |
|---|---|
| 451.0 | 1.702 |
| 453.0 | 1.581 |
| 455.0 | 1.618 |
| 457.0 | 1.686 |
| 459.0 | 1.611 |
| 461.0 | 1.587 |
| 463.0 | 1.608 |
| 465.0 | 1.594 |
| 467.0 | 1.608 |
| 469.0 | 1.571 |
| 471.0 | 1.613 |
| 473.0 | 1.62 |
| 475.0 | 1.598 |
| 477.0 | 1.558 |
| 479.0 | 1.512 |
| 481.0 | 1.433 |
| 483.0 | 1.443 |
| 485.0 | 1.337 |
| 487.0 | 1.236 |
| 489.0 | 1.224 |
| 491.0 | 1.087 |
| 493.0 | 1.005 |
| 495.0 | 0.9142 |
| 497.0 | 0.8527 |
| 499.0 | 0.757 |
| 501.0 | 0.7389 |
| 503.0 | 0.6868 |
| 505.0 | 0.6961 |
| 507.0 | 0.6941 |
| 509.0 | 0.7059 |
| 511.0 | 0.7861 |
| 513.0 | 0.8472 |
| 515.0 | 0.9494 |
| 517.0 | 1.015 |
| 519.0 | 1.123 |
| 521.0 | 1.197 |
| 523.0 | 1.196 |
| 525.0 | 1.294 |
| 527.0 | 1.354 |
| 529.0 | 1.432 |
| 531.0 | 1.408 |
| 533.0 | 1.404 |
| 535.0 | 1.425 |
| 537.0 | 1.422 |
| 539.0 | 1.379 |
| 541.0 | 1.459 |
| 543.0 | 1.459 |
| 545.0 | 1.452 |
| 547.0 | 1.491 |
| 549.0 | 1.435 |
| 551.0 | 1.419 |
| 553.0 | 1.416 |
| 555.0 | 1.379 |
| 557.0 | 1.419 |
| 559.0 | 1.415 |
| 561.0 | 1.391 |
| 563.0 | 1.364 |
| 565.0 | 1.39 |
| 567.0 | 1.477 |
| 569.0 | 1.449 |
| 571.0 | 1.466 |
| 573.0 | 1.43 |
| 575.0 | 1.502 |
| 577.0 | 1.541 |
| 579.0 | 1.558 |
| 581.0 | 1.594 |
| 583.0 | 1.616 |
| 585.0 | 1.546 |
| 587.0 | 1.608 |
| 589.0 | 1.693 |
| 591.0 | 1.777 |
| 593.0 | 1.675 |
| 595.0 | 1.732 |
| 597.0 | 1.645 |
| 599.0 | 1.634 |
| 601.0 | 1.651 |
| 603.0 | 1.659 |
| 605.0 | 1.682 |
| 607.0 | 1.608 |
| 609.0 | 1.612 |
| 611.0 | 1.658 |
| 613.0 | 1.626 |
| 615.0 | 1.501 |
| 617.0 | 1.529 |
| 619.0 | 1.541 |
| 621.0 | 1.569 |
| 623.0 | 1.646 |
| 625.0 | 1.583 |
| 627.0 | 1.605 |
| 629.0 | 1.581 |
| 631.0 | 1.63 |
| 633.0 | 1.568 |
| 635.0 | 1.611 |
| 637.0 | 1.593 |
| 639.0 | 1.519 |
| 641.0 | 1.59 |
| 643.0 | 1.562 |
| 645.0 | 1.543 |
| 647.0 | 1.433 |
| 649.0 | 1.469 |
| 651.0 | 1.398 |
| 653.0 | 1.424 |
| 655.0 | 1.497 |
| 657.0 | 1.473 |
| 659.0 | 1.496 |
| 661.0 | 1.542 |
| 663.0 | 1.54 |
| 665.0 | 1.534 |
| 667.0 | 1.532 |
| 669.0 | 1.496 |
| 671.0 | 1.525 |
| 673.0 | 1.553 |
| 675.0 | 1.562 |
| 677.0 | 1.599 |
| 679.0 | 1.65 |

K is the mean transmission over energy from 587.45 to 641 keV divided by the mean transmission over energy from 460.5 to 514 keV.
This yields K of 1.36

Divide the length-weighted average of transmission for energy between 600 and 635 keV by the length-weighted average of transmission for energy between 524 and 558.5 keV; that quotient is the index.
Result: 1.1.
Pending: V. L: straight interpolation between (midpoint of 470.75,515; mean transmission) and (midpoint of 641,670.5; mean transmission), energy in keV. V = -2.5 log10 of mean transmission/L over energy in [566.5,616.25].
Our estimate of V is -0.19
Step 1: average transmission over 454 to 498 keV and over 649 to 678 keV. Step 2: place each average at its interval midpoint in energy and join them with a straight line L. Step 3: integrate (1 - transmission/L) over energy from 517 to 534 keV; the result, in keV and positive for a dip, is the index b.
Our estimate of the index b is 1.9 keV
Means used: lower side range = 1.42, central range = 1.28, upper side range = 1.51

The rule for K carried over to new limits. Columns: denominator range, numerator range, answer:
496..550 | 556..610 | 1.37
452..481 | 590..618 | 1.03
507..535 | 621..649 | 1.39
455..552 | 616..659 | 1.21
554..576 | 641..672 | 1.05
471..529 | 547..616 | 1.38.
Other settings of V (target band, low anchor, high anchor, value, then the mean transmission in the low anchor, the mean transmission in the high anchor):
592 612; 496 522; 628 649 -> -0.215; 0.85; 1.56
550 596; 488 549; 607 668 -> -0.152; 1.12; 1.55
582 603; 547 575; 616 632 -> -0.105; 1.42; 1.59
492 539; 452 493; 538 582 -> 0.369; 1.49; 1.45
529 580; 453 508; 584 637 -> 0.032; 1.3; 1.62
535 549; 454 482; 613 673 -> 0.090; 1.59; 1.54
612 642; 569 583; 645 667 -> -0.058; 1.52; 1.49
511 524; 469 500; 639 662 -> 0.274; 1.29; 1.49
